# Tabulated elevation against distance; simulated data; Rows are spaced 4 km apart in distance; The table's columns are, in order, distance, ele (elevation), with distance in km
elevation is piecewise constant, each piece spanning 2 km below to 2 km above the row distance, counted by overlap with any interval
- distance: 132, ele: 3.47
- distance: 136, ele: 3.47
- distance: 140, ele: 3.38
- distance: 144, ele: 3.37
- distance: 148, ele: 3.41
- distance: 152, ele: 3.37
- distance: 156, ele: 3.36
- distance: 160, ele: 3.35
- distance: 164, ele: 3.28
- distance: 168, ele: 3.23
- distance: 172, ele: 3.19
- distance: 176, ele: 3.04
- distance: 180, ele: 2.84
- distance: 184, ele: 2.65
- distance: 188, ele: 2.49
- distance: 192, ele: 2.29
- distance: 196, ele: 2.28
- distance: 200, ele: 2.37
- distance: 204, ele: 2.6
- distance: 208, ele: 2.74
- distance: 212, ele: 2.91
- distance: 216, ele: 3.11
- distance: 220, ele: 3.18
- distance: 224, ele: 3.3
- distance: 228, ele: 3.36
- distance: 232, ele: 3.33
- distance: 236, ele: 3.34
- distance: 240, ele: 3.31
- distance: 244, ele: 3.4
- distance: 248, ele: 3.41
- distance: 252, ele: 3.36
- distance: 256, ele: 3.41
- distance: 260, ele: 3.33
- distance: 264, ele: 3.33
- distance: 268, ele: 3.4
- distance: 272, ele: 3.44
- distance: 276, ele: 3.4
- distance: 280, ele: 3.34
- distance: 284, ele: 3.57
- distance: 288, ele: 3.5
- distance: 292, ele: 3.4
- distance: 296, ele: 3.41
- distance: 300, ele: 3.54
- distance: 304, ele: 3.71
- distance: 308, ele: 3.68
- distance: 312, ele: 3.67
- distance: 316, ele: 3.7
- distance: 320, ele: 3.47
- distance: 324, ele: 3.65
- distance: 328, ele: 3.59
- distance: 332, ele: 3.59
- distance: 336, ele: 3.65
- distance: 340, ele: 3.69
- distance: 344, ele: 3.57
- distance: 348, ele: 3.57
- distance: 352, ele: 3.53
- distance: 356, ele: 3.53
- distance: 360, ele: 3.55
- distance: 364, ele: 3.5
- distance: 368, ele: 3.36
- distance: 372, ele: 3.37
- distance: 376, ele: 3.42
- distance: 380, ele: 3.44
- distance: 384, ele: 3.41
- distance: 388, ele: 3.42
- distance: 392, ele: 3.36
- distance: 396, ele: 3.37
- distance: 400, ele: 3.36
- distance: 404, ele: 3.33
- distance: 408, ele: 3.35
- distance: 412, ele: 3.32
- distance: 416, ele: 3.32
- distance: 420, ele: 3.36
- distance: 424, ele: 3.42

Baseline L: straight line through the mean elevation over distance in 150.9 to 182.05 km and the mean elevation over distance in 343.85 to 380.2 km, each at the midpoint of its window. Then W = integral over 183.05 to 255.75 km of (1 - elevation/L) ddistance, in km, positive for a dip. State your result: 6.6 km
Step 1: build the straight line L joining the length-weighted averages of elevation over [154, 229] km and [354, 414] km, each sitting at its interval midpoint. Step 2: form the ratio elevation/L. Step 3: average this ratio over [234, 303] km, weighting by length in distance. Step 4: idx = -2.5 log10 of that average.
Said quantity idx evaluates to -0.099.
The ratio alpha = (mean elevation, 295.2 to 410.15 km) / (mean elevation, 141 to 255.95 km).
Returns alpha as 1.1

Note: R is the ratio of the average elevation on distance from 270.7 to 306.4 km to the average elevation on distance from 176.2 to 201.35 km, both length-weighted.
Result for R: 1.4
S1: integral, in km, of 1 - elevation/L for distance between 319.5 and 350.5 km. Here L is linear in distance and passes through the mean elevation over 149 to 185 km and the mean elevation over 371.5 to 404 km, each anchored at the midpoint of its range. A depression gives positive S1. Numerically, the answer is -2.5 km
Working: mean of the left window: 3.17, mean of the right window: 3.39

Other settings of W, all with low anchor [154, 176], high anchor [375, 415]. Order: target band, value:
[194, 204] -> 2.74 km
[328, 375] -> -2.57 km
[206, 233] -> 1.33 km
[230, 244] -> -0.17 km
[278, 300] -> -0.86 km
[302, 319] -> -1.75 km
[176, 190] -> 2.38 km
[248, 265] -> -0.31 km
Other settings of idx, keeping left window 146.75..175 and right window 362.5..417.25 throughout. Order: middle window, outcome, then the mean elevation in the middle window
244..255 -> -0.02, 3.39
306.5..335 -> -0.08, 3.62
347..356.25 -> -0.06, 3.54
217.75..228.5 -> 0.02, 3.26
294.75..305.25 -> -0.06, 3.55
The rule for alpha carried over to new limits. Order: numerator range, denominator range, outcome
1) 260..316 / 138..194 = 1.13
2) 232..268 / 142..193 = 1.09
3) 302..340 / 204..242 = 1.16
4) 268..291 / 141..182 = 1.06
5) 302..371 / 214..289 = 1.07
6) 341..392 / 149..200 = 1.18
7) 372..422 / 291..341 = 0.94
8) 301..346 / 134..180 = 1.10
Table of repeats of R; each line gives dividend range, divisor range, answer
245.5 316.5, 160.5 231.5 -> 1.20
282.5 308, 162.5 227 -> 1.24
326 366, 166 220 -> 1.29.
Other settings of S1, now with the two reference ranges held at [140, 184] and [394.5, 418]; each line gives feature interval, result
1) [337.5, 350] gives -1.1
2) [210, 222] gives 0.7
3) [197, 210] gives 2.8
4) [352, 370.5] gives -0.9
